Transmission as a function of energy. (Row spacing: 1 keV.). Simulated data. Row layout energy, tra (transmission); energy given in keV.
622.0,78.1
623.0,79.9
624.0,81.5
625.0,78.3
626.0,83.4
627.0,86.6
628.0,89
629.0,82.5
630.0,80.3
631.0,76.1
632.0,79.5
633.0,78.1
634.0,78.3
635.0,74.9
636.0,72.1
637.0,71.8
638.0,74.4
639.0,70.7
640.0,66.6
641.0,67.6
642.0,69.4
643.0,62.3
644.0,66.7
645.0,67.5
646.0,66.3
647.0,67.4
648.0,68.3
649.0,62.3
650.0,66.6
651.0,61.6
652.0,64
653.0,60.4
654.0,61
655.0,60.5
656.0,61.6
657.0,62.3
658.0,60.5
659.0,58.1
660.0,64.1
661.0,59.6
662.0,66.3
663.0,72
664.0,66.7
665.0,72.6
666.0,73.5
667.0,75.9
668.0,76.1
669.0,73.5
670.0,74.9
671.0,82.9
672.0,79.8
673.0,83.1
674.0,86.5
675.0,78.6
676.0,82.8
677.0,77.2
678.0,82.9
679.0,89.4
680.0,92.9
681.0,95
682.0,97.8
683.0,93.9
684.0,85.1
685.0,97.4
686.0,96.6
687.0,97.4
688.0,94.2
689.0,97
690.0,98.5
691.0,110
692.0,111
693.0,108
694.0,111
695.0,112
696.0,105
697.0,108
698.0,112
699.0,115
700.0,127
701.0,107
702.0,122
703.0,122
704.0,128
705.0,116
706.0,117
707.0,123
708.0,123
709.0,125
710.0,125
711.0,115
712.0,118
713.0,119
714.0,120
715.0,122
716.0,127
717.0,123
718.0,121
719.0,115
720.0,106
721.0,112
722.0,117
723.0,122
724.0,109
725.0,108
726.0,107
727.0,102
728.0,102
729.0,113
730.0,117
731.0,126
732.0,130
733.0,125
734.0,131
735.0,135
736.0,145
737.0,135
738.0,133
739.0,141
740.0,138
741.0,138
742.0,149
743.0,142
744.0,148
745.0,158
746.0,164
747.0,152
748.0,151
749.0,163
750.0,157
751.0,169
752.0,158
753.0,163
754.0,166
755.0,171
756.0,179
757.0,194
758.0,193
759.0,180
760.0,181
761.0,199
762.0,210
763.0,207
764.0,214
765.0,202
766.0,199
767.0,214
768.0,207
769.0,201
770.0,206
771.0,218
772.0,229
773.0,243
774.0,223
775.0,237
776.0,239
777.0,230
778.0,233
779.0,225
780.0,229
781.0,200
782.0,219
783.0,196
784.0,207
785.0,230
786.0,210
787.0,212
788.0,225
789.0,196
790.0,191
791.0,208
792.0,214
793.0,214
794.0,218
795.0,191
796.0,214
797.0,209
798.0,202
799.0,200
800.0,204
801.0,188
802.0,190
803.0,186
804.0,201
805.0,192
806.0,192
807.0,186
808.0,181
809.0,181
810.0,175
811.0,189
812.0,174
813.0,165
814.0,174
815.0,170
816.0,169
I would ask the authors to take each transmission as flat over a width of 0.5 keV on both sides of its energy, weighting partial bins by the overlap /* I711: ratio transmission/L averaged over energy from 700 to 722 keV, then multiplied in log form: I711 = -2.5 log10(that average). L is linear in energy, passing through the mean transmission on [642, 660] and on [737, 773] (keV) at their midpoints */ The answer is 0.08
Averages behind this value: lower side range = 63.6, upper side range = 177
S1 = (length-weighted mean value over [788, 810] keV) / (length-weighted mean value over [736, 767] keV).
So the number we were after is 1.2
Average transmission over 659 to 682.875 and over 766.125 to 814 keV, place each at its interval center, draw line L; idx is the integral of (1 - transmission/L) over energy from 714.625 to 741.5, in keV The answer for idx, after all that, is 3.32 keV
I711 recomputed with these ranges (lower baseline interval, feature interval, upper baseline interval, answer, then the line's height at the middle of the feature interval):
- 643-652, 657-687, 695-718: 0.116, 87.7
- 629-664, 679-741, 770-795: 0.189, 138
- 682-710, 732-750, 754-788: 0.180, 170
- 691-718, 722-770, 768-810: 0.052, 162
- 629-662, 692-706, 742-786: 0.095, 125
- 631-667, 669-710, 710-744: -0.049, 96.6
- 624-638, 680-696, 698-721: 0.086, 108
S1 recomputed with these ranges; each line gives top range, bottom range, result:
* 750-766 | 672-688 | 2.08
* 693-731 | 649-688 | 1.52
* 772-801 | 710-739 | 1.79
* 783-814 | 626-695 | 2.53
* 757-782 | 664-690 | 2.50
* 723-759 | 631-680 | 2.02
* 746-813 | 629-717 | 2.25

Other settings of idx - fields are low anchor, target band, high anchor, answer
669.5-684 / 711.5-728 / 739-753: 1.5 keV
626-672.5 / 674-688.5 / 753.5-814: 1.7 keV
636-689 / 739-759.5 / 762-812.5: 0.7 keV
